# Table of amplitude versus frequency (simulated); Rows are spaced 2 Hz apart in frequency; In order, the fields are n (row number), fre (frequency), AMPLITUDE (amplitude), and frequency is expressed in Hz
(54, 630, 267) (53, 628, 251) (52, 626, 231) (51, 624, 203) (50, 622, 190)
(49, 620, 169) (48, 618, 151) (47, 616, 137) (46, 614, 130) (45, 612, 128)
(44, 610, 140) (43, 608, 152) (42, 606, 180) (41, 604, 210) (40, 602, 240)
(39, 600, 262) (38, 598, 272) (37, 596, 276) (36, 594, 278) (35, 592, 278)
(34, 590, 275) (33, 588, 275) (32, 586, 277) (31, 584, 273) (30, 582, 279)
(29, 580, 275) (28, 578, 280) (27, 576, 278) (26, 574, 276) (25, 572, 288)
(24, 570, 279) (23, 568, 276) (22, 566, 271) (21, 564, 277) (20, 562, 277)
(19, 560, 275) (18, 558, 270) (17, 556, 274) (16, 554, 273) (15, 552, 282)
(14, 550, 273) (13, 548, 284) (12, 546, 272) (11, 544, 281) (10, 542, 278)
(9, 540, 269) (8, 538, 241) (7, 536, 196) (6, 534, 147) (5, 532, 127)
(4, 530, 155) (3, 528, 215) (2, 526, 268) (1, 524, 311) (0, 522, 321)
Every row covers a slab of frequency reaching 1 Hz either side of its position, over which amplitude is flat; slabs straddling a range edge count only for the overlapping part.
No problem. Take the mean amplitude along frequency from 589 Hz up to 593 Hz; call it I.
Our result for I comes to 276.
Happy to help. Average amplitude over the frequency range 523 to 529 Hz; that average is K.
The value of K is 265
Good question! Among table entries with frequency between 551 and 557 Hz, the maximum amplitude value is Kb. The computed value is 282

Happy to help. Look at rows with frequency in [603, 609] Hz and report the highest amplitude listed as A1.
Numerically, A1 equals 210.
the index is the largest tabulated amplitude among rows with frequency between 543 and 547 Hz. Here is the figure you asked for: 281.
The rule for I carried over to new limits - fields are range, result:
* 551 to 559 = 275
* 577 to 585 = 277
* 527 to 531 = 185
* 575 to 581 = 278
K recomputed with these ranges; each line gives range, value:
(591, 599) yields 276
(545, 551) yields 276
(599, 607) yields 223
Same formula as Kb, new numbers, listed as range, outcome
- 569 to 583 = 288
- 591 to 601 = 278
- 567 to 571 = 279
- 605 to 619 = 180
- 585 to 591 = 277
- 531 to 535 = 147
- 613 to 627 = 231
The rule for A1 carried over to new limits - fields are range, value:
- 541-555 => 284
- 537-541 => 269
